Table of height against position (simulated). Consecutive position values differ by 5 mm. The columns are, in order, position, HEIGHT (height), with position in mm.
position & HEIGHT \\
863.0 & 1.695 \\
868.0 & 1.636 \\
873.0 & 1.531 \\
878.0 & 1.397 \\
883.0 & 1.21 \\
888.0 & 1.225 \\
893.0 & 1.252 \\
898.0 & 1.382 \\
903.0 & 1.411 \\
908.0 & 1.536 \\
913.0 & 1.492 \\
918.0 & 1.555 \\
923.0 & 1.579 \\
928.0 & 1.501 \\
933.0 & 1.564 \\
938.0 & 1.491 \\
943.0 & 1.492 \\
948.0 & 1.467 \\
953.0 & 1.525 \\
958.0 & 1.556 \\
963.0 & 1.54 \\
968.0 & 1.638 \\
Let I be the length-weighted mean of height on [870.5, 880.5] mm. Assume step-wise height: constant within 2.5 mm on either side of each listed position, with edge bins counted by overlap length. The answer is 1.46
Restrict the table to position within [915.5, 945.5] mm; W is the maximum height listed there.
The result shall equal 1.579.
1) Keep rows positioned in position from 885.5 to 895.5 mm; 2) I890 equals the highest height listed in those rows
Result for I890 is 1.252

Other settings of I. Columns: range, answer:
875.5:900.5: 1.29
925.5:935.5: 1.53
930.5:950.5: 1.5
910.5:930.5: 1.53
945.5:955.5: 1.5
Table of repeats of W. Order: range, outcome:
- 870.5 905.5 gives 1.531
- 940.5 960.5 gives 1.556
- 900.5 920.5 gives 1.555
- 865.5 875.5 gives 1.636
